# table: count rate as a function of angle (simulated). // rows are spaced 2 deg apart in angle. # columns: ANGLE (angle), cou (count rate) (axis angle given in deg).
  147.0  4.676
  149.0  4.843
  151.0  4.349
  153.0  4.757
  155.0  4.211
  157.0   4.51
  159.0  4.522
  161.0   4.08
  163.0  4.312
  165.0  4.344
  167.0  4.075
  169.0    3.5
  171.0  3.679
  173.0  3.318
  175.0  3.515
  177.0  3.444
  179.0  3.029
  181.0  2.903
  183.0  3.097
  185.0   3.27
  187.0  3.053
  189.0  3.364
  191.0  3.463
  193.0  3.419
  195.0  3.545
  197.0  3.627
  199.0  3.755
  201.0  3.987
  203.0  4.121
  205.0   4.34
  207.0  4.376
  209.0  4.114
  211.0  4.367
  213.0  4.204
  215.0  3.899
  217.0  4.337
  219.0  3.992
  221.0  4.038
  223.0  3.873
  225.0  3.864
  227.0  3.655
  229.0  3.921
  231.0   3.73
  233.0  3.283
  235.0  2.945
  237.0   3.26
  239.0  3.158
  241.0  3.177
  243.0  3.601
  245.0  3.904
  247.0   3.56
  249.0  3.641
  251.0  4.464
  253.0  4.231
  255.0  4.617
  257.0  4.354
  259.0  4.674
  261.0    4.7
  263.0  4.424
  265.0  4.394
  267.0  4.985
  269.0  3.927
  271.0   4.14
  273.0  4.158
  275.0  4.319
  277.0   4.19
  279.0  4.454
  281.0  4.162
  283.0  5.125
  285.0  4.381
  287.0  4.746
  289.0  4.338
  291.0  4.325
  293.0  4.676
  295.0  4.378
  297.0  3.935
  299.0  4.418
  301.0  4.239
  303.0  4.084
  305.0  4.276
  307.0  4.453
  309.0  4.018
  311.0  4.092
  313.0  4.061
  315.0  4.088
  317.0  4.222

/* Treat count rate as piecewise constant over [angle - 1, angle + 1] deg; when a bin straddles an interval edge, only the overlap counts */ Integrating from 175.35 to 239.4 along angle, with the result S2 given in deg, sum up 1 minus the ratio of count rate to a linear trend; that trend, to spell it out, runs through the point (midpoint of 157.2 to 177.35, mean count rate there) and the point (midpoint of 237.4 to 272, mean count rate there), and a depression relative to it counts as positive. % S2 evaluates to 5.3 deg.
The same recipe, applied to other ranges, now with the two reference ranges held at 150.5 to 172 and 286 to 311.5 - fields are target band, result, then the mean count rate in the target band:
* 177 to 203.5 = 5.1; 3.42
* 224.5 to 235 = 1.6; 3.61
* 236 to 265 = 1.9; 4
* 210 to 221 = 0.3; 4.15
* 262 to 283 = -0.3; 4.35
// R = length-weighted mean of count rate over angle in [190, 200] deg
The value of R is 3.56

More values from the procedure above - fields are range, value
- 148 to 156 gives 4.54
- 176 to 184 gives 3.12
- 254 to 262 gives 4.59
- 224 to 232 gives 3.79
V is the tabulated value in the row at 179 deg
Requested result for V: 3.029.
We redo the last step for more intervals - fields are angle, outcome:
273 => 4.158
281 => 4.162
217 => 4.337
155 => 4.211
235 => 2.945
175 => 3.515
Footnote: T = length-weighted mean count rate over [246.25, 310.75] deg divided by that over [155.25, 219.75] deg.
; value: 1.14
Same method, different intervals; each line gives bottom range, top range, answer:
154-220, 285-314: 1.13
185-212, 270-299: 1.16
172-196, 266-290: 1.34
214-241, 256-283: 1.20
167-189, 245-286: 1.31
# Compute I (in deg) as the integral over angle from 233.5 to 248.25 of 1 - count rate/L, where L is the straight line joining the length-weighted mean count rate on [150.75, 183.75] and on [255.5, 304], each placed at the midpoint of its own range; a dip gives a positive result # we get 2.9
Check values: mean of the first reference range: 3.86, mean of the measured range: 3.37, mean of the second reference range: 4.4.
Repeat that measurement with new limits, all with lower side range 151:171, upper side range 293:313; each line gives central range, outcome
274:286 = -0.6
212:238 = 2.8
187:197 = 1.9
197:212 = 0.4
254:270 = -1.1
